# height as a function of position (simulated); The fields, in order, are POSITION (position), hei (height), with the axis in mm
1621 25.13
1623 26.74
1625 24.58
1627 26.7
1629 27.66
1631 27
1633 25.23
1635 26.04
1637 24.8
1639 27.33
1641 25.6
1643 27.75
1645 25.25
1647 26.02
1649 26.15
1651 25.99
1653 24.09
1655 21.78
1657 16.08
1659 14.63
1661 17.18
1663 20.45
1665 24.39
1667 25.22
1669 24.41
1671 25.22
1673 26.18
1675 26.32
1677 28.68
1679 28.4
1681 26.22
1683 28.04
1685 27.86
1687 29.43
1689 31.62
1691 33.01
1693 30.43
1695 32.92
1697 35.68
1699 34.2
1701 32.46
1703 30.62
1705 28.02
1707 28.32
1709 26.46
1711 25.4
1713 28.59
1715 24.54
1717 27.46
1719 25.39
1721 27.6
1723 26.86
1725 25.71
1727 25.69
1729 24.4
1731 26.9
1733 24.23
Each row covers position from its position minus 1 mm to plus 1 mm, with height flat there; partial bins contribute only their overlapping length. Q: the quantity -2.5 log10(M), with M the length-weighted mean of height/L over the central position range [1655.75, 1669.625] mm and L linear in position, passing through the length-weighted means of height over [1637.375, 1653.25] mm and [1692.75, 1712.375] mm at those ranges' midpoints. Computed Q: 0.330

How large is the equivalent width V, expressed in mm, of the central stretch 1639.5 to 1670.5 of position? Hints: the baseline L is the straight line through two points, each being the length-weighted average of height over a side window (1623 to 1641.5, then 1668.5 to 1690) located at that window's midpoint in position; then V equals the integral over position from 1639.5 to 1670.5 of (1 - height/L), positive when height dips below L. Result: 4.3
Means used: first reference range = 26.2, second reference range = 27.6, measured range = 23.1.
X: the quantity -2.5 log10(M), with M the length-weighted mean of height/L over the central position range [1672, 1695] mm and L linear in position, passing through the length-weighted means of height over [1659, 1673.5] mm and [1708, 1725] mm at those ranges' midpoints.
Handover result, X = -0.205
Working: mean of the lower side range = 22.6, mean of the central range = 28.9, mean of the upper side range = 26.5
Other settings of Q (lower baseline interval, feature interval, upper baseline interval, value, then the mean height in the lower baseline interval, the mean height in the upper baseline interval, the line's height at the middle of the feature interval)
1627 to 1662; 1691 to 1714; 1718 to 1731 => -0.192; 24.1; 26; 25.5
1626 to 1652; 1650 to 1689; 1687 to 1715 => 0.161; 26.3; 30.3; 28.3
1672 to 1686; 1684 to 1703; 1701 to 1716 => -0.158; 27.4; 27.8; 27.6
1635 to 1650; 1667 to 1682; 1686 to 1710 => 0.102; 26.1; 31.1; 29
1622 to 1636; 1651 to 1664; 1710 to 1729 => 0.320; 26.3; 26.3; 26.3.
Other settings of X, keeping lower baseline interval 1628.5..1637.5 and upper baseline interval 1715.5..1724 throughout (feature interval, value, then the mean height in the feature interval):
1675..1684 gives -0.05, 27.7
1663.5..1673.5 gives 0.07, 24.8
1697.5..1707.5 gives -0.17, 31.1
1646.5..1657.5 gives 0.12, 23.6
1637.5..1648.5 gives 0.00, 26.3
